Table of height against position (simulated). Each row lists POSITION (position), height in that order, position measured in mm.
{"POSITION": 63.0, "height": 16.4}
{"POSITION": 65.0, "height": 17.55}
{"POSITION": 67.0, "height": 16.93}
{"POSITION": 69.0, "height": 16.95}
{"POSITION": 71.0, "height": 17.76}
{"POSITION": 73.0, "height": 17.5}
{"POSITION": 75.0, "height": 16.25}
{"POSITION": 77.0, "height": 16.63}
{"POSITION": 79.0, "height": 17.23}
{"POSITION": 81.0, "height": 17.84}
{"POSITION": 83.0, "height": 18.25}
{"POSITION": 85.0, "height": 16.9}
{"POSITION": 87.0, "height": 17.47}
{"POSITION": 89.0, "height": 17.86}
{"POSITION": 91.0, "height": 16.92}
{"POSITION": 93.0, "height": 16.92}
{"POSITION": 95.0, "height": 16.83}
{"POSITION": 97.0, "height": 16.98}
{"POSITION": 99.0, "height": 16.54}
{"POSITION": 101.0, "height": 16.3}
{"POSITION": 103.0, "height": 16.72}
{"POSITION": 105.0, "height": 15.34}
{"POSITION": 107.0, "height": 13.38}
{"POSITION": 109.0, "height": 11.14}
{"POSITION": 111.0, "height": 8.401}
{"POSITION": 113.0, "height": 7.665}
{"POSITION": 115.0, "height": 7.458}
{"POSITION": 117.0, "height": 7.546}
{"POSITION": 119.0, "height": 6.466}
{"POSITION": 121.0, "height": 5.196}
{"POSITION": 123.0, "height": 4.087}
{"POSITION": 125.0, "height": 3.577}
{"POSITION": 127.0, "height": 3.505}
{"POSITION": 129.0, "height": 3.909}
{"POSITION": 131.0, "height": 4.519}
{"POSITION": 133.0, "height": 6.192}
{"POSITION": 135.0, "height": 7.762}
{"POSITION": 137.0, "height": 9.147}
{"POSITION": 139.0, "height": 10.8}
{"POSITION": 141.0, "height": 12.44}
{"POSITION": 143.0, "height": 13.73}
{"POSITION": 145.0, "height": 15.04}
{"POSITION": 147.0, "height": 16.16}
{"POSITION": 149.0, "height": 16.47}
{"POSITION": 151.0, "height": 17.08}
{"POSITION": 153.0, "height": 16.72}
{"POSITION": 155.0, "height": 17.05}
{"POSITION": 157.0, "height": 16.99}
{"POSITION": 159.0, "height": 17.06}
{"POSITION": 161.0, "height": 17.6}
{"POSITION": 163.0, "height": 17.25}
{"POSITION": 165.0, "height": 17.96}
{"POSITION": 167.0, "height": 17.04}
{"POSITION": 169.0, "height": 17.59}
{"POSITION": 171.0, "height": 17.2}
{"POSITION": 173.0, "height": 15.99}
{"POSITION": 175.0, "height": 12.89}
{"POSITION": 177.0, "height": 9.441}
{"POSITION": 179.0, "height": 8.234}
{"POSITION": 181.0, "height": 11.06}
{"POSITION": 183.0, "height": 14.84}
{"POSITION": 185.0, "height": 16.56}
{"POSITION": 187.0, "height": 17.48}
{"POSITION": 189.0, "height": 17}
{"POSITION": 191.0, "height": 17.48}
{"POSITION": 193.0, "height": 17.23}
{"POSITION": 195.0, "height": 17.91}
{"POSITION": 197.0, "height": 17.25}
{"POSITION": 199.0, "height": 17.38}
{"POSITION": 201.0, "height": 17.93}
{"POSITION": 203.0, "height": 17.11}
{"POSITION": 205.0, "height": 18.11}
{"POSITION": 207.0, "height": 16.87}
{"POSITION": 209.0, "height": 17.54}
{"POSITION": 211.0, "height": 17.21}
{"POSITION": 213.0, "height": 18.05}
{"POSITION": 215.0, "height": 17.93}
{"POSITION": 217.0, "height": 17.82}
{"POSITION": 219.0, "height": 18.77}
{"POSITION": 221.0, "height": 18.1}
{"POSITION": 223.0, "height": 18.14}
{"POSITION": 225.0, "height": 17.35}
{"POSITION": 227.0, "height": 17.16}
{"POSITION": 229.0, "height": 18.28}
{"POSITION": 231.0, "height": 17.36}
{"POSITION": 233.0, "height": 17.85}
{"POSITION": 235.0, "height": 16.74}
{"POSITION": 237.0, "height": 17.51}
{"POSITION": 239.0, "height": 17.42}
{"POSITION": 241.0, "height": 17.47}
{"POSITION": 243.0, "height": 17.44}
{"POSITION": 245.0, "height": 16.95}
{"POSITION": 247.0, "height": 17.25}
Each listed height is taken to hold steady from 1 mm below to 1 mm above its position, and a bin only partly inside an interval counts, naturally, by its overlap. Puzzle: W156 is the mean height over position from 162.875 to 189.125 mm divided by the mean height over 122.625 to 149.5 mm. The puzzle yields 1.64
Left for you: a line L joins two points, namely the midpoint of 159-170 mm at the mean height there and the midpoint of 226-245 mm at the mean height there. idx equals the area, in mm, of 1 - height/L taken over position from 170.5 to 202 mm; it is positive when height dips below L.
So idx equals 3.8 mm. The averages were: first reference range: 17.4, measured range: 15.3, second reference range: 17.4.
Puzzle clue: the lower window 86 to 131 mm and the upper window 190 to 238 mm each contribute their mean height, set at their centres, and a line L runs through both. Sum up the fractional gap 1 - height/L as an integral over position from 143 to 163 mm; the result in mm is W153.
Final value -3.8 mm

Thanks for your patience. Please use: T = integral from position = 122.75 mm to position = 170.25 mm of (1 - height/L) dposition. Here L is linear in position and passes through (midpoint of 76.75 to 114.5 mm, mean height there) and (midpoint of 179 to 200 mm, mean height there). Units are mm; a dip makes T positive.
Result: 9.4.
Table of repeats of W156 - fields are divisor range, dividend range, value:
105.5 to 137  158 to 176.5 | 2.38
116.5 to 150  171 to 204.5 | 1.79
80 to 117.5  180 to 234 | 1.18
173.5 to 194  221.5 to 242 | 1.23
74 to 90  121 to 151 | 0.53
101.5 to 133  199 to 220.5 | 2.21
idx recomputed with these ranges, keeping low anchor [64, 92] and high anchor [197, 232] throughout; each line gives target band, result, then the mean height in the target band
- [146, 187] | 4.5 mm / 15.6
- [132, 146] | 5.4 mm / 10.7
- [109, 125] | 9.8 mm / 6.77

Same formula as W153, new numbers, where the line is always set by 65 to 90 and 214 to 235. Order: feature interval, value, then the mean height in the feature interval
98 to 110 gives 1.7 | 14.9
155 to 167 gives 0.2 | 17.3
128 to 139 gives 6.8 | 6.71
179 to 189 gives 1.8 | 14.5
